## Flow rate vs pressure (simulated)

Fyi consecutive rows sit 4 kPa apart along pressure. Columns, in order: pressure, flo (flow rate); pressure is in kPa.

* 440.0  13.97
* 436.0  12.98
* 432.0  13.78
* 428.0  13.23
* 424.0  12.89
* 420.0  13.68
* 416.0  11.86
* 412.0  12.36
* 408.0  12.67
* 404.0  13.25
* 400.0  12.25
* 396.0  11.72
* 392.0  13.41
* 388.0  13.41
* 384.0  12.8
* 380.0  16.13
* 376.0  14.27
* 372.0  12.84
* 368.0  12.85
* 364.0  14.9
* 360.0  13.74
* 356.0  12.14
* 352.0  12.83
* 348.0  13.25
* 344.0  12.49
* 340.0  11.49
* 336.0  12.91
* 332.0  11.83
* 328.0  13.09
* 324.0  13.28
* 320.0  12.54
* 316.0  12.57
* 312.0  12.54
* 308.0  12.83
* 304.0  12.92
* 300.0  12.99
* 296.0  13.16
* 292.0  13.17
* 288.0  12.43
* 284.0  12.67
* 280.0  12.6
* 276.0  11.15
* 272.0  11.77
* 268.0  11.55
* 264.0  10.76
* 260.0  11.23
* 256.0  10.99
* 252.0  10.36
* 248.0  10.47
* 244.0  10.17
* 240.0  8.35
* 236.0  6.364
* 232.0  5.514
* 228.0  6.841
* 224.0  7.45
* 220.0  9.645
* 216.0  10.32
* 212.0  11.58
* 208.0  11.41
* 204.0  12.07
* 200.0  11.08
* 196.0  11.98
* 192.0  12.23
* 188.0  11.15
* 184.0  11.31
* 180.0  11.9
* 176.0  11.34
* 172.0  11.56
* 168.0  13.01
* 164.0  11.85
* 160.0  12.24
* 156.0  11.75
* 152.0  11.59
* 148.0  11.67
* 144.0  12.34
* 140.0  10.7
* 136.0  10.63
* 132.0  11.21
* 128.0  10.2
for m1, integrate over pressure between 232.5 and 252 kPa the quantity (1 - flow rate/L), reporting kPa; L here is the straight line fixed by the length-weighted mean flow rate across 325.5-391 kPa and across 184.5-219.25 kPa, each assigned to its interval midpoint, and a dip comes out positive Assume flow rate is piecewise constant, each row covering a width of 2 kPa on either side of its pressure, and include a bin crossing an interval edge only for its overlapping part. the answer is 5.2 kPa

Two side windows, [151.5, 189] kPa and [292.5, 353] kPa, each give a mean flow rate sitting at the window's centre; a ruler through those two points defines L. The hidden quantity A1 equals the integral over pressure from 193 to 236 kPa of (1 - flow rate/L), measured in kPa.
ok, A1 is 8.4 kPa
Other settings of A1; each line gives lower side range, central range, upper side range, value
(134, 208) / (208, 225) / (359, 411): 2.76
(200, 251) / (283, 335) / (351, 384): -4.07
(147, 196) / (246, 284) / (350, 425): 3.41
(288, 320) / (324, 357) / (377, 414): 1.00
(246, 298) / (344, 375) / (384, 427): -2.01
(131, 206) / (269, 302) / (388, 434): -0.60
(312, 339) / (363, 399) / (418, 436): -1.36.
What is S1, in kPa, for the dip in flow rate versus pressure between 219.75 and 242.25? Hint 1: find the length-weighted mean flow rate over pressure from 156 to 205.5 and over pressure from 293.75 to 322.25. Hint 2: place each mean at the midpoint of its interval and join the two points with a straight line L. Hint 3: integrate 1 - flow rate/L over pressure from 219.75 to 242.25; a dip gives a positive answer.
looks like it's 9.2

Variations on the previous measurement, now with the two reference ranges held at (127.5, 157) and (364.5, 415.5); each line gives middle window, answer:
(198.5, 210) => 0.2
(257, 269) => 1.1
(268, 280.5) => 0.6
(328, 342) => 0.6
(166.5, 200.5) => -0.4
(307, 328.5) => -0.3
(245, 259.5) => 1.8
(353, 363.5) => -0.2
